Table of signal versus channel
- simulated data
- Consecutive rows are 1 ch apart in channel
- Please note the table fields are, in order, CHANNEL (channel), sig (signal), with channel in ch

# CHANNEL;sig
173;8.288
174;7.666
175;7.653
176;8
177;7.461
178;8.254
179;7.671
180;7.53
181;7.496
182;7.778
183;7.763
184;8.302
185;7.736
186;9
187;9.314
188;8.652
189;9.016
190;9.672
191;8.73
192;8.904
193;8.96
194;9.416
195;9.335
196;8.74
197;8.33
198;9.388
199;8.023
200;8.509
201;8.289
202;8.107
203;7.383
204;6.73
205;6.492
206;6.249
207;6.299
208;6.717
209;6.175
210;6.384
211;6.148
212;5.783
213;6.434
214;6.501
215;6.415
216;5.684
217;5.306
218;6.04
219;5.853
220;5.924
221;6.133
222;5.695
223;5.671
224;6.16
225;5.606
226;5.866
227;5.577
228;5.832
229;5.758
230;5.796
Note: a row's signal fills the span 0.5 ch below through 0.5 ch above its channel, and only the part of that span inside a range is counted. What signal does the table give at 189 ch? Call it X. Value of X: 9.016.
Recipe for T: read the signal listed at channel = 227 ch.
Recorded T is 5.577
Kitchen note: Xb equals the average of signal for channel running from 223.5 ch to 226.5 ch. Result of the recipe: 5.88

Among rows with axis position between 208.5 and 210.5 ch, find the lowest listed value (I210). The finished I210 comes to 6.175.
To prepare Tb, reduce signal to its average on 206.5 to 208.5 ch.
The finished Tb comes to 6.51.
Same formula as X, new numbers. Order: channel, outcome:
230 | 5.796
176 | 8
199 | 8.023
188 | 8.652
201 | 8.289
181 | 7.496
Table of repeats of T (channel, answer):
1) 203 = 7.383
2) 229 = 5.758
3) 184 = 8.302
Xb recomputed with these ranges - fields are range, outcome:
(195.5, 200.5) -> 8.6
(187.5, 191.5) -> 9.02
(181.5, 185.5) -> 7.89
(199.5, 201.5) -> 8.4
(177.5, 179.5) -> 7.96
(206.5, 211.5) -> 6.34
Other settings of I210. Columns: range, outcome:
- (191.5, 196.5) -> 8.74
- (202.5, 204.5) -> 6.73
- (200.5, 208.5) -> 6.249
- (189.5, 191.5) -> 8.73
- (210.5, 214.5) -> 5.783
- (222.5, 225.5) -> 5.606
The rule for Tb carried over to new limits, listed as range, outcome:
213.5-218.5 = 5.99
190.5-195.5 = 9.07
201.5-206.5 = 6.99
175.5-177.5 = 7.73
